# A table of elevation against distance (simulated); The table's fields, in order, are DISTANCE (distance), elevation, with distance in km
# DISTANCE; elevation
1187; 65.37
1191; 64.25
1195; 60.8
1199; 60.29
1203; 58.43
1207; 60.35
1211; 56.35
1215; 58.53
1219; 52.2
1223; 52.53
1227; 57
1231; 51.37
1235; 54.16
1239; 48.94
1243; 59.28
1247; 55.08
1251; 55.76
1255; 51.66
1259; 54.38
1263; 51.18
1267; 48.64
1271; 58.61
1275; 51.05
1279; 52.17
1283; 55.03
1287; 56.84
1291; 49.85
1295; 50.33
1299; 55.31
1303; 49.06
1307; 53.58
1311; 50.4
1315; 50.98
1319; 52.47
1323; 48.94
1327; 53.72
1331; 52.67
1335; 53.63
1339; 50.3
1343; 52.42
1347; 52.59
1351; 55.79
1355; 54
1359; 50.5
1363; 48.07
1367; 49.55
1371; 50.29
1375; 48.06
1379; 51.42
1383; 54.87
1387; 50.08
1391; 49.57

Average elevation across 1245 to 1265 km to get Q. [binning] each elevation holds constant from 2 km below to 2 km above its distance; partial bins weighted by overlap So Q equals 53.6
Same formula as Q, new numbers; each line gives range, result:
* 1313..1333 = 51.8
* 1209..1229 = 55.3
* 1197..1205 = 59.4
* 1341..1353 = 53.6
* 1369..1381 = 49.9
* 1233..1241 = 51.5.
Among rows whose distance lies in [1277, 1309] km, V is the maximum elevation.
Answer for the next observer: 56.84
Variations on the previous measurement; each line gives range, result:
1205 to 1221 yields 60.35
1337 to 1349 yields 52.59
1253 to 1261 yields 54.38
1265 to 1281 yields 58.61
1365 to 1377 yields 50.29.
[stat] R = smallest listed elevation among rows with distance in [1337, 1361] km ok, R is 50.3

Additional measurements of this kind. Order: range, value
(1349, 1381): 48.06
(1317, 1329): 48.94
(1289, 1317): 49.06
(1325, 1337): 52.67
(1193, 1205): 58.43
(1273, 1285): 51.05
